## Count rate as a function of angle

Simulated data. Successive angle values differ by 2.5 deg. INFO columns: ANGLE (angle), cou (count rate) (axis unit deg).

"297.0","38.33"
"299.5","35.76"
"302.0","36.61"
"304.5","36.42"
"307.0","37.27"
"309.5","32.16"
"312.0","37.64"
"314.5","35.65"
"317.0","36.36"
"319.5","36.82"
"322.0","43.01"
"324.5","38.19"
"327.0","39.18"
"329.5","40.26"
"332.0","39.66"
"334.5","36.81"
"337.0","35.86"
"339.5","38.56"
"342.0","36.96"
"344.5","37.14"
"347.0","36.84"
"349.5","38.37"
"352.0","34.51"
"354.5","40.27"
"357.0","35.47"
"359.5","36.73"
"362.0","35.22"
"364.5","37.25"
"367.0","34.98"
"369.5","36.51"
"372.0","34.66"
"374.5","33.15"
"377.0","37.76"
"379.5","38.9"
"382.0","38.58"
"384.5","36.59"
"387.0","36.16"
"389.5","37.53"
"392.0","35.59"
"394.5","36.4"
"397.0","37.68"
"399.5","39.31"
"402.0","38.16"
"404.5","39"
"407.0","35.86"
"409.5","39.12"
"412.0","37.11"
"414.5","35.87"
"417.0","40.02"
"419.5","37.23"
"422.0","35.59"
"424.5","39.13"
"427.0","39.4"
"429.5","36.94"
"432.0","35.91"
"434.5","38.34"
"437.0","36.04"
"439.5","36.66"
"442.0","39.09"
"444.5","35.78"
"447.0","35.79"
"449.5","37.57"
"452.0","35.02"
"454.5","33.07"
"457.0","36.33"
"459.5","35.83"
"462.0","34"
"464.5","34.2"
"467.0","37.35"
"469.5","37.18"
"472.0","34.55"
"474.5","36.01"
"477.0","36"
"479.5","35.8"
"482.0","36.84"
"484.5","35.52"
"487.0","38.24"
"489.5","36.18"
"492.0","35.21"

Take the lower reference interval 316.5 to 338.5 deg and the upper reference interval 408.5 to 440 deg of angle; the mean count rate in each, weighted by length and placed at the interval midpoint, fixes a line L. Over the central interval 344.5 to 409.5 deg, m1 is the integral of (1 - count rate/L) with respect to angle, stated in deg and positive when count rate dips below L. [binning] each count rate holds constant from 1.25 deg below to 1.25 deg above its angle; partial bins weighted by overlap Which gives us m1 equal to 1.9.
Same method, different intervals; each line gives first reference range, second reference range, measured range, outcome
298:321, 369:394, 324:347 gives -1.1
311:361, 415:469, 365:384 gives 0.5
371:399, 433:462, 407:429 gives -0.8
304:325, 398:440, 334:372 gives 0.6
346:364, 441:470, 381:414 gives -0.9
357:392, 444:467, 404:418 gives -0.7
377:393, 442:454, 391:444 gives -1.2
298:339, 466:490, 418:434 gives -0.3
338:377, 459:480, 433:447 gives -0.5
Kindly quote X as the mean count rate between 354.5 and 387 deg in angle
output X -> 36.5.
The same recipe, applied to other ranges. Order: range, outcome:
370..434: 37.3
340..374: 36.5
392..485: 36.7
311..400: 37.2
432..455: 36.5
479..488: 36.6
